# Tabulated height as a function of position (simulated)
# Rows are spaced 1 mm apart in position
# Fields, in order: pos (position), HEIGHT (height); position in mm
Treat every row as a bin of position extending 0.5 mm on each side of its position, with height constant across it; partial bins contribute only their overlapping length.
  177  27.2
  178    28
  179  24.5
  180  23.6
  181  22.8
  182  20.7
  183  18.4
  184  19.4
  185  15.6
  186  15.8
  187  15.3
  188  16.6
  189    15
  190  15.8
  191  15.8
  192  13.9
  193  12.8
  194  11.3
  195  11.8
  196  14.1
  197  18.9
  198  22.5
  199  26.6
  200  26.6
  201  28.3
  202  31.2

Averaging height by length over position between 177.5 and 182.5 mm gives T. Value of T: 23.9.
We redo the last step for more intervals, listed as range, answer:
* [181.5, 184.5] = 19.5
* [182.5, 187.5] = 16.9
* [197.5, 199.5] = 24.6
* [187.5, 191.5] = 15.8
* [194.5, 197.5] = 14.9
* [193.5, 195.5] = 11.6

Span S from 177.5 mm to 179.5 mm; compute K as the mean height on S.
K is 26.2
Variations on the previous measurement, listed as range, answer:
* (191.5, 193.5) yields 13.4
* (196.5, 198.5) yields 20.7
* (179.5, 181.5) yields 23.2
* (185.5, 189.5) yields 15.7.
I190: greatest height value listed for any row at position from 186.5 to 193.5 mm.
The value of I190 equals 16.6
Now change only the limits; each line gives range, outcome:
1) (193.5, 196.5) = 14.1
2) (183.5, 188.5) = 19.4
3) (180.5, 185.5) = 22.8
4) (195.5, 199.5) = 26.6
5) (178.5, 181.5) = 24.5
